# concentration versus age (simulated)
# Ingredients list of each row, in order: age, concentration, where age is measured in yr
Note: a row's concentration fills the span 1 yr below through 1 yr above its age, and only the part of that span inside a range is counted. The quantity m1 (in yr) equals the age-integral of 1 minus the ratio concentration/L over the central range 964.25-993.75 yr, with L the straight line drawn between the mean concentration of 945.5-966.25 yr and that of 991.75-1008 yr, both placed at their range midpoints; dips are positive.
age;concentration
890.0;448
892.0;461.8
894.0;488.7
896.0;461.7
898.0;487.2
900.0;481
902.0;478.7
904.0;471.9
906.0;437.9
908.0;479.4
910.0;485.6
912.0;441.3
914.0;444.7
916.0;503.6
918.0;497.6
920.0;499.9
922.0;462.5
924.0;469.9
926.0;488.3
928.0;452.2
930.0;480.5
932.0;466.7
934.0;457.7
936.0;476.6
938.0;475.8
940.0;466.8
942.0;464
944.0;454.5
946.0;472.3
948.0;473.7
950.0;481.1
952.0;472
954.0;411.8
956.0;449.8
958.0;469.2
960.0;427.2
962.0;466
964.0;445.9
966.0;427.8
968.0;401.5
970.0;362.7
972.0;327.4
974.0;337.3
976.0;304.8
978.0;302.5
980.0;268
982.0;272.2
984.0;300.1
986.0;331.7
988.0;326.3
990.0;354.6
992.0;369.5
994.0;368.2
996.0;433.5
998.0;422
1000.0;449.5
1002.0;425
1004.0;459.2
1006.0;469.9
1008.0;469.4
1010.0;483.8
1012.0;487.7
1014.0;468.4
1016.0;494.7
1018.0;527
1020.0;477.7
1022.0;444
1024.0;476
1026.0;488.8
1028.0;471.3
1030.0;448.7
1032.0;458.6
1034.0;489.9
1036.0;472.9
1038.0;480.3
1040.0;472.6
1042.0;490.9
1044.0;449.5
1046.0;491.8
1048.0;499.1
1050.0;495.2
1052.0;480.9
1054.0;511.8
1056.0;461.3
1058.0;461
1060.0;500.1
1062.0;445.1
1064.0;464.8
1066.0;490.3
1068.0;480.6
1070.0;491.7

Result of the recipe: 6.9 yr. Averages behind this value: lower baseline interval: 455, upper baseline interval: 430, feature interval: 338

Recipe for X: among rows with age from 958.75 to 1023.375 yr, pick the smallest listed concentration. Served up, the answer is 268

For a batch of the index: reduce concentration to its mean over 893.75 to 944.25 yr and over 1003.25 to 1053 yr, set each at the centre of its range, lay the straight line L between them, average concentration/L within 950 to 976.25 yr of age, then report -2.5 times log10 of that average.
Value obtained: 0.15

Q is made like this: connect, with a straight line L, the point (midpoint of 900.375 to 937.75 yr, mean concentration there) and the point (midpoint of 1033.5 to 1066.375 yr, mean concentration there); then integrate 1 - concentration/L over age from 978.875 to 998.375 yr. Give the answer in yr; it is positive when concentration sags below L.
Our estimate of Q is 5.5 yr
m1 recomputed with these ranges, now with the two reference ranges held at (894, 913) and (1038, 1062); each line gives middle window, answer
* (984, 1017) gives 3.85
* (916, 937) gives -0.20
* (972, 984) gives 4.44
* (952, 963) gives 0.63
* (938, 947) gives 0.15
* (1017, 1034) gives 0.16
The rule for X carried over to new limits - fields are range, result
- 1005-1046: 444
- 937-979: 302.5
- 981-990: 272.2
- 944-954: 411.8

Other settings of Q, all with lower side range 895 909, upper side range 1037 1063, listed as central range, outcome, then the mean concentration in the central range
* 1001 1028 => 0.18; 475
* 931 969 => 1.46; 456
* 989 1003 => 2.16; 403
